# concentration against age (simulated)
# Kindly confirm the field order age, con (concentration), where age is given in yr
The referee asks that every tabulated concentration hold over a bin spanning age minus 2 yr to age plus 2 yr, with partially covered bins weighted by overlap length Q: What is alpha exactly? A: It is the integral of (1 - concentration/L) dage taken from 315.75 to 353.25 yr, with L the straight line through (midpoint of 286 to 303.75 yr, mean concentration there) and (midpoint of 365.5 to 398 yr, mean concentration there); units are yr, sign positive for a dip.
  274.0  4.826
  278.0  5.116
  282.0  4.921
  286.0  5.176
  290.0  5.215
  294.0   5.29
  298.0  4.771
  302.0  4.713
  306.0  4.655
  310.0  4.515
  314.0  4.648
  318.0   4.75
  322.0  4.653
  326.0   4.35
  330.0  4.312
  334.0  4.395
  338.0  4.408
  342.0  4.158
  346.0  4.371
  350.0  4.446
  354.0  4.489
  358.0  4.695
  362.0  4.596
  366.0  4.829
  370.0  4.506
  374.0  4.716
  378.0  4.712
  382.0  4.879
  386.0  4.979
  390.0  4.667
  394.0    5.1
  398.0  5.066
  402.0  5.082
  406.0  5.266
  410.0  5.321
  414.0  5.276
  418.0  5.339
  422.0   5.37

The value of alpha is 3.78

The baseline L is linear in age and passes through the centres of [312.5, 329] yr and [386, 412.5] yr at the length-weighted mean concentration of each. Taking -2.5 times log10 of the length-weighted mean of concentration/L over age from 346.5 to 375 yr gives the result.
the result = 0.06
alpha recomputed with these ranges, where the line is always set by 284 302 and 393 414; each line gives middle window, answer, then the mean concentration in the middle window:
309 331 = 2.4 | 4.55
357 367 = 0.9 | 4.7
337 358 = 3.0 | 4.4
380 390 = 0.6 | 4.88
